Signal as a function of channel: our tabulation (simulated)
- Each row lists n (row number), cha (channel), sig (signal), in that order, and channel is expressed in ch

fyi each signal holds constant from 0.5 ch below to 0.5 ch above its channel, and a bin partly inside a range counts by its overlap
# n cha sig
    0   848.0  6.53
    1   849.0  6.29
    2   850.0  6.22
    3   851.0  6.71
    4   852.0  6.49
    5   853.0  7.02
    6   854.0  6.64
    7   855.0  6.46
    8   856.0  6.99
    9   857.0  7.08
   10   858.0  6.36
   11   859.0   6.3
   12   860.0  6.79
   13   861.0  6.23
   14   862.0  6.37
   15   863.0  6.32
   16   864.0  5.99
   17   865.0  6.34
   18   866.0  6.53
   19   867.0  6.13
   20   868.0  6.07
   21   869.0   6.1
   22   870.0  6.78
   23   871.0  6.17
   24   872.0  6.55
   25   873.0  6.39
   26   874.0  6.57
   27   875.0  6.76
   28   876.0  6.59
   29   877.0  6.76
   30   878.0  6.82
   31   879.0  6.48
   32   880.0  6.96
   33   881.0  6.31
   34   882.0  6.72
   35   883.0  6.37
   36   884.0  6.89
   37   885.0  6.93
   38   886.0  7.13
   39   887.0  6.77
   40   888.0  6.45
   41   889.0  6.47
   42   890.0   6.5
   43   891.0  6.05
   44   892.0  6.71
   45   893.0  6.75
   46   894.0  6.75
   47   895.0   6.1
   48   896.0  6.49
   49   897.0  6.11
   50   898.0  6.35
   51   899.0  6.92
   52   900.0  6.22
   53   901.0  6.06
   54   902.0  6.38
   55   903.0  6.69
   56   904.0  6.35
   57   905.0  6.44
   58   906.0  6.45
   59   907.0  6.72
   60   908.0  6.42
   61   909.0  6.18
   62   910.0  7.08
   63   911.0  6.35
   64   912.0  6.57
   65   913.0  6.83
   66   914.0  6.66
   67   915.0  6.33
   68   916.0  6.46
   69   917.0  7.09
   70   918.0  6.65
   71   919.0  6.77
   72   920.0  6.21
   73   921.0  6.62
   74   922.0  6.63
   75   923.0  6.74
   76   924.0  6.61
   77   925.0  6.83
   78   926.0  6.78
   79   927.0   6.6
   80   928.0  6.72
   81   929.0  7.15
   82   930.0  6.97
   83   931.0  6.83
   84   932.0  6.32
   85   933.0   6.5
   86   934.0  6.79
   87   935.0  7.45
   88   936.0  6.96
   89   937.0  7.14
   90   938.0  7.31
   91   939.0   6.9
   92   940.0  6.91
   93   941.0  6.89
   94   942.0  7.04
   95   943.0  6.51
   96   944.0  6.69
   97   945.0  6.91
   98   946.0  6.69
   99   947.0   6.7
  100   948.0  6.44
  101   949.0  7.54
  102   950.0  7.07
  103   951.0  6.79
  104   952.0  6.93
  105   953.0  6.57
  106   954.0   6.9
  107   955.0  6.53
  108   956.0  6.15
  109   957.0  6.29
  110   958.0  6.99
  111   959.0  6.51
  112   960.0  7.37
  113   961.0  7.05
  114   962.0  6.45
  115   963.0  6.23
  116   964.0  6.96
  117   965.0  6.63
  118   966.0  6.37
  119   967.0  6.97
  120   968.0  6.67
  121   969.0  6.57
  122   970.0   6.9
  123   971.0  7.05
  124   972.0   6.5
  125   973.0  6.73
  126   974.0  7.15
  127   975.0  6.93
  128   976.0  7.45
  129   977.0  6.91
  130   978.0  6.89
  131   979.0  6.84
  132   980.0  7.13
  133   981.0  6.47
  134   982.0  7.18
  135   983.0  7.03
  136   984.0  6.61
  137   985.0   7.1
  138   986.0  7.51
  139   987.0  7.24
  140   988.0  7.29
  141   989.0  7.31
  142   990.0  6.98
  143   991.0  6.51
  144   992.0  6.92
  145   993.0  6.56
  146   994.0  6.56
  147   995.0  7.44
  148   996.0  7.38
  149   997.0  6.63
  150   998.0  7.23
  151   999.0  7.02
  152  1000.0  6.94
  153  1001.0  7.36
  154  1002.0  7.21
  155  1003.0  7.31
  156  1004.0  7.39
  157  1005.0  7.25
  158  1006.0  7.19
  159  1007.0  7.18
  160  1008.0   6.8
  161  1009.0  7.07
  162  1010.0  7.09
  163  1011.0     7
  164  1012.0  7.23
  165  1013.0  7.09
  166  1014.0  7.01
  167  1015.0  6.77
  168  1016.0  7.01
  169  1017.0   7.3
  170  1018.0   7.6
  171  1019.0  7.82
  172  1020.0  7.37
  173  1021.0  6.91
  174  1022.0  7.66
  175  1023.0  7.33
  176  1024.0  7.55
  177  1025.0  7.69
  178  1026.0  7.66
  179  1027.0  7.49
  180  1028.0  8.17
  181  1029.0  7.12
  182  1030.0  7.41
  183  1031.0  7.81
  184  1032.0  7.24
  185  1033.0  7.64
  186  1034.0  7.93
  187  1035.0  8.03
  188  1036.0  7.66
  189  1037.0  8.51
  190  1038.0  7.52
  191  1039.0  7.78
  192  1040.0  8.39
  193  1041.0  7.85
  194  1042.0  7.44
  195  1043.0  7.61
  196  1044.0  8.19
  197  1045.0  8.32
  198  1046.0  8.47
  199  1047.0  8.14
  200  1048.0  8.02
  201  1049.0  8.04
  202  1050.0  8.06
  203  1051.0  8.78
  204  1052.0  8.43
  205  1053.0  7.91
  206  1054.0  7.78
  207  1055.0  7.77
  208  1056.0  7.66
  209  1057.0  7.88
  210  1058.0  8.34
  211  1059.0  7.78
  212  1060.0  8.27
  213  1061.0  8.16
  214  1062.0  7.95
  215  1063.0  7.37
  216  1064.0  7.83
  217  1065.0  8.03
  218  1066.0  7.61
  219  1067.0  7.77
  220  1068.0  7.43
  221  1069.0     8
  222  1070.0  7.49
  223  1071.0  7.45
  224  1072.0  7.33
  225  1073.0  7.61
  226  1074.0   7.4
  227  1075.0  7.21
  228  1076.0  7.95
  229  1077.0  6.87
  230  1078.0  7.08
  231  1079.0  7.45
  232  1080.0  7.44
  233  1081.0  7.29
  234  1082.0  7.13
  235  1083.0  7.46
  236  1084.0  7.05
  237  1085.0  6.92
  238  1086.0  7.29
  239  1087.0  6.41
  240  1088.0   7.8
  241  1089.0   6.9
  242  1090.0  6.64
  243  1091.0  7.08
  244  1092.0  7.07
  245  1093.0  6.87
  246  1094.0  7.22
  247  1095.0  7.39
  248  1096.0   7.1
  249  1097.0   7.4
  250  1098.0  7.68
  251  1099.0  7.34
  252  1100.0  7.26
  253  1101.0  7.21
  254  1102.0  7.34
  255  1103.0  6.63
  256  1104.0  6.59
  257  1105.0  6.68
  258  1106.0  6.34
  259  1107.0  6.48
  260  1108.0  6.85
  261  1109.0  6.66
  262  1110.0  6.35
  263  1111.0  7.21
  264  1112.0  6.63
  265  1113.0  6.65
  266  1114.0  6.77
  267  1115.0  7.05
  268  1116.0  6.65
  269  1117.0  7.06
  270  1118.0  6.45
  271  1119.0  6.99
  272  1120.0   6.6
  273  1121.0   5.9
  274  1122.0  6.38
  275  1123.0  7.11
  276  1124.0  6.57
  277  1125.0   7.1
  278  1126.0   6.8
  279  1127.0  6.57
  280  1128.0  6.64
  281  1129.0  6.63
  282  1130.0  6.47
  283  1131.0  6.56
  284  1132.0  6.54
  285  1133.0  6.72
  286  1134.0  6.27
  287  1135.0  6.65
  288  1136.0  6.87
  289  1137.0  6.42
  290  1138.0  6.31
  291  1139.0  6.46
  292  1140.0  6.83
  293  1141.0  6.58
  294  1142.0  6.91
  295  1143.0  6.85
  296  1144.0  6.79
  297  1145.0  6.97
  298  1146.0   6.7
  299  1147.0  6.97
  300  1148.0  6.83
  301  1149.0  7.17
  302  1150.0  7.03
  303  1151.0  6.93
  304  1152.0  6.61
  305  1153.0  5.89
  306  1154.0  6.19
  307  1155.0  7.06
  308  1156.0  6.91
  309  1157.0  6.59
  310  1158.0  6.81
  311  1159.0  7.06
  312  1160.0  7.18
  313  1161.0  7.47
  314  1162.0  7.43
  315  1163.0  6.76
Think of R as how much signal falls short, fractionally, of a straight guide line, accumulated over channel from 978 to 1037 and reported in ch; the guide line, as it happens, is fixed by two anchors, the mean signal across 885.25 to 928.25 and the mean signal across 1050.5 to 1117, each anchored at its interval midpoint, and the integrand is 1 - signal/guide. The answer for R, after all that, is -2.0 ch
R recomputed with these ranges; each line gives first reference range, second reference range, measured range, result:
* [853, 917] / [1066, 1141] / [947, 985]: -0.7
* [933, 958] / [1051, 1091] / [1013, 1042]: -1.1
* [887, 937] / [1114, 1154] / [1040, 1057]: -3.5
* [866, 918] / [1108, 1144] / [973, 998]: -1.6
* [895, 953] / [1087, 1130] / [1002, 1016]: -0.7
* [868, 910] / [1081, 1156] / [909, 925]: -0.2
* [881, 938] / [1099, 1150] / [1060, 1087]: -3.1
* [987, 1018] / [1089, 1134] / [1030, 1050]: -2.7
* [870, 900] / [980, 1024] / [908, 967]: 0.7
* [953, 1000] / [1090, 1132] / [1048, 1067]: -3.1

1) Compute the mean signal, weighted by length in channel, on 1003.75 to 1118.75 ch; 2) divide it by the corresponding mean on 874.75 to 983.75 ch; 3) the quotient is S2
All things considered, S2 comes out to 1.1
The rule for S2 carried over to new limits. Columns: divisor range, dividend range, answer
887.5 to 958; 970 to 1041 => 1.09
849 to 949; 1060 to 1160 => 1.06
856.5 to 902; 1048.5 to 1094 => 1.16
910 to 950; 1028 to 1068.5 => 1.17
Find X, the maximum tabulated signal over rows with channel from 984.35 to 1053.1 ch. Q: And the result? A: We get 8.78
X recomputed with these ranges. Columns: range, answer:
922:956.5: 7.54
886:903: 7.13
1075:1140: 7.95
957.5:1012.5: 7.51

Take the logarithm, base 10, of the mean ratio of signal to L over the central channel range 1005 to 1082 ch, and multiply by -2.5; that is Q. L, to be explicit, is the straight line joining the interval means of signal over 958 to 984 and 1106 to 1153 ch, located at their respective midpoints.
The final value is -0.13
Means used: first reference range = 6.84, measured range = 7.63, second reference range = 6.69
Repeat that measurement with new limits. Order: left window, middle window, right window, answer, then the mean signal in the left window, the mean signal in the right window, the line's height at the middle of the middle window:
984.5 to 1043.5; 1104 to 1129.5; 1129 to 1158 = 0.022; 7.34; 6.68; 6.82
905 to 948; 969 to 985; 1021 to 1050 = 0.048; 6.73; 7.8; 7.23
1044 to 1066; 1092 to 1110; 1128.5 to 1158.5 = 0.053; 8.04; 6.68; 7.34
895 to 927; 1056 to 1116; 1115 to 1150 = -0.093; 6.54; 6.7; 6.66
